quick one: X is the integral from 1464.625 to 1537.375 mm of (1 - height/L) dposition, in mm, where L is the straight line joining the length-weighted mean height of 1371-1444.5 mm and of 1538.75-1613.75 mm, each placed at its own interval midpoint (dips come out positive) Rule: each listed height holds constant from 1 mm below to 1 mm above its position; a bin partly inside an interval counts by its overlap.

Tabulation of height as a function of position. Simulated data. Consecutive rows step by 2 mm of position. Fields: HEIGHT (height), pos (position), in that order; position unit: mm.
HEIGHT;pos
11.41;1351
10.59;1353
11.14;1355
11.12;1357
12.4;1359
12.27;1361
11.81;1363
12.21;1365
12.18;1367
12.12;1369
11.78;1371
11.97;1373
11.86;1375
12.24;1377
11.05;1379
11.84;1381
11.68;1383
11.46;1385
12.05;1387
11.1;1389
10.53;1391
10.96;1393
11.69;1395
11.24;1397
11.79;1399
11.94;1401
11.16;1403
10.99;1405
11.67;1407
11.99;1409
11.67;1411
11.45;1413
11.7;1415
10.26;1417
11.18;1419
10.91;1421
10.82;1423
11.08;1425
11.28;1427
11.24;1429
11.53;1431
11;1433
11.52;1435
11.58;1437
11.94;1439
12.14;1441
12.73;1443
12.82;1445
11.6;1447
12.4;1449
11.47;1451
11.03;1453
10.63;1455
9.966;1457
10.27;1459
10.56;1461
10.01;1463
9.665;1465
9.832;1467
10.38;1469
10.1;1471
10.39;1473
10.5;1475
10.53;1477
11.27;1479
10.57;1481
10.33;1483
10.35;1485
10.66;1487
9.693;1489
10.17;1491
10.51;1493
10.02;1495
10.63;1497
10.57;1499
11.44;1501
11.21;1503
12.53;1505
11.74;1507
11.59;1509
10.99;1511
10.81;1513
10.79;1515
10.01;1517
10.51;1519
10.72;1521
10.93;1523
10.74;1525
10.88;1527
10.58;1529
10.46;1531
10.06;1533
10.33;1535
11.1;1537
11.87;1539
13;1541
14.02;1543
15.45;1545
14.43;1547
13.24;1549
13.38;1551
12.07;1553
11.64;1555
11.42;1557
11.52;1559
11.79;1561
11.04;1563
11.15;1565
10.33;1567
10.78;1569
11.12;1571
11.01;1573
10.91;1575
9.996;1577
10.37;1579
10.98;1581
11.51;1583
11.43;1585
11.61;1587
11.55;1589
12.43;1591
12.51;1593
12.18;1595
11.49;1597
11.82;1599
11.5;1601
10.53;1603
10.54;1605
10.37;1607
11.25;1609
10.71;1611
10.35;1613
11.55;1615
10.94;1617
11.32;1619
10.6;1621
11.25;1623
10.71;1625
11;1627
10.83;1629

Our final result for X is 5.9 mm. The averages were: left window 11.5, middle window 10.6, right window 11.7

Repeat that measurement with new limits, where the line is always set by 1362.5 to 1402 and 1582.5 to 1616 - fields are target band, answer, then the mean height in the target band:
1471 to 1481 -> 0.8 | 10.6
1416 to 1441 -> 0.8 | 11.2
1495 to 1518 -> 0.9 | 11.1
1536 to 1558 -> -2.8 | 12.9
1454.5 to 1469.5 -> 1.8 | 10.1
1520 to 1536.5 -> 1.2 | 10.6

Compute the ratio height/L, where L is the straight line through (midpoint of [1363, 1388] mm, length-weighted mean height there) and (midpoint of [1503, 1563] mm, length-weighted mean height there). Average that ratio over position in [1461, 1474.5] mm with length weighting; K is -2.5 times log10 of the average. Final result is 0.162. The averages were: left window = 11.9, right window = 11.7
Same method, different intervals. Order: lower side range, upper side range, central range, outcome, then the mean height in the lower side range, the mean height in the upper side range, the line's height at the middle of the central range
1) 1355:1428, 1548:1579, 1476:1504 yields 0.087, 11.5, 11.4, 11.5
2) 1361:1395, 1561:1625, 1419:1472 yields 0.041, 11.7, 11.1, 11.5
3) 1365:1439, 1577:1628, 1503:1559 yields -0.035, 11.5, 11.2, 11.3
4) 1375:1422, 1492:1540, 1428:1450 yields -0.059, 11.4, 10.9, 11.2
